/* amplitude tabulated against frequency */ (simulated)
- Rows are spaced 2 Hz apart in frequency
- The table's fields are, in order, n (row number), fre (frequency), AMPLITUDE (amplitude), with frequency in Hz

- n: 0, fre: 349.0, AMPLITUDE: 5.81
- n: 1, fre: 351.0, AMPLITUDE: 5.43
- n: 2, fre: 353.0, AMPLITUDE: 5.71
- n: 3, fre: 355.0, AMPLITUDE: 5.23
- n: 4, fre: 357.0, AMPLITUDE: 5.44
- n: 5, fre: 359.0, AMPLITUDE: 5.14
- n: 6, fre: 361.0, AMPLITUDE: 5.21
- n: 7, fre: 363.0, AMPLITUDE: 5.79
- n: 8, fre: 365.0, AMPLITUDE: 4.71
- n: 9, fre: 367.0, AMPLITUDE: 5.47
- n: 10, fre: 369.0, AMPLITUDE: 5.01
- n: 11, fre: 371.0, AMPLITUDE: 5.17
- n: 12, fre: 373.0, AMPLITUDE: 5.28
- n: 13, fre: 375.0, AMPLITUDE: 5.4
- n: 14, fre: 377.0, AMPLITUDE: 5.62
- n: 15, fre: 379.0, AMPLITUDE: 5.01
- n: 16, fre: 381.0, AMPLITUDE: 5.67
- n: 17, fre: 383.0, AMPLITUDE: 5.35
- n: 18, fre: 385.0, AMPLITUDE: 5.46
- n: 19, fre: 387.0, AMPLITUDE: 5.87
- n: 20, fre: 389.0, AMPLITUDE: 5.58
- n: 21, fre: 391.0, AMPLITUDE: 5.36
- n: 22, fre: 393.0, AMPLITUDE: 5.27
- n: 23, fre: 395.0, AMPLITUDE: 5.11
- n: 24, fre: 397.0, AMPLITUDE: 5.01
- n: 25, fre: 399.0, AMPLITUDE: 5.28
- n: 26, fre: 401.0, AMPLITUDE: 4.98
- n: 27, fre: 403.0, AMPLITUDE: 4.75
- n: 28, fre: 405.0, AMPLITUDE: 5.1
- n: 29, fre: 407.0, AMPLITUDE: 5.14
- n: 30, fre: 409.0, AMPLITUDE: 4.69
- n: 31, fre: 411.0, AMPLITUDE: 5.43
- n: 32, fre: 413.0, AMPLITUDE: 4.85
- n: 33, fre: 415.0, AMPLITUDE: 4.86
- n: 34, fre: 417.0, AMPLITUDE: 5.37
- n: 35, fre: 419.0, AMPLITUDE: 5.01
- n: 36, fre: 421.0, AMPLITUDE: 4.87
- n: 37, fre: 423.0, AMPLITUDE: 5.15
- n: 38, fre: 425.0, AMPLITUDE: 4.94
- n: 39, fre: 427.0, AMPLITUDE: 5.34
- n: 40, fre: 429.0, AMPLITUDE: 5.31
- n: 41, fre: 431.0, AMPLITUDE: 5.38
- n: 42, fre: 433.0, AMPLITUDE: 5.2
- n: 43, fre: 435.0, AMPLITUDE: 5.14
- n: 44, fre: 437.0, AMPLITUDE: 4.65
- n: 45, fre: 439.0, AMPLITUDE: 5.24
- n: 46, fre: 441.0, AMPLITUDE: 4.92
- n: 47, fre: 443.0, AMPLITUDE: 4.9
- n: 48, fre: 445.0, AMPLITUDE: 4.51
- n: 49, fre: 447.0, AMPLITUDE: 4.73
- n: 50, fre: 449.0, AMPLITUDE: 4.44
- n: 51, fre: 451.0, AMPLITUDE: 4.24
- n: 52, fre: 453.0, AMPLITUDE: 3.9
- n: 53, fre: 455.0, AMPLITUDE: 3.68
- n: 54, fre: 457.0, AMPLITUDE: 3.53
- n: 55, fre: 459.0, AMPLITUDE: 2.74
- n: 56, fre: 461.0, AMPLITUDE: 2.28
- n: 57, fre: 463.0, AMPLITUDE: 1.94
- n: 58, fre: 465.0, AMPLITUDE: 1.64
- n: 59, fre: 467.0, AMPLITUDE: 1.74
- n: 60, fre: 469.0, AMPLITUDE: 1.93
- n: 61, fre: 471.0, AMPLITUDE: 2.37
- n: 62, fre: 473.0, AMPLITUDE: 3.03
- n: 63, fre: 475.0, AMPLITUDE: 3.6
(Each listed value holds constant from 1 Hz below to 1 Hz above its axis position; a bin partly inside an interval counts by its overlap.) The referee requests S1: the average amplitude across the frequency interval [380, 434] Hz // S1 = 5.2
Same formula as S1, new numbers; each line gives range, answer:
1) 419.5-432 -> 5.16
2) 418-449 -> 5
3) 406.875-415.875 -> 4.98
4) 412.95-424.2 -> 5.03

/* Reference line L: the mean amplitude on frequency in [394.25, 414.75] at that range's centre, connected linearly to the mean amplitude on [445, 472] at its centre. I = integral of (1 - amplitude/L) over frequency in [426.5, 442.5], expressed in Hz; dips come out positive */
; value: -4.9 Hz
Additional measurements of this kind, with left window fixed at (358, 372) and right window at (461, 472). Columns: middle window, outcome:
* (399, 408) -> -2.37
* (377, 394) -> -3.38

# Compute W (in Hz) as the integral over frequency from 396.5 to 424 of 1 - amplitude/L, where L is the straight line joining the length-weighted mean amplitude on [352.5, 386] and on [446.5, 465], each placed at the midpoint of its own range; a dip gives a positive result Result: -4.0 Hz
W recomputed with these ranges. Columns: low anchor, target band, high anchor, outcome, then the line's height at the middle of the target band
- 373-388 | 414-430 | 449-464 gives -3.17 Hz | 4.27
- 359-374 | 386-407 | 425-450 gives -0.42 Hz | 5.12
